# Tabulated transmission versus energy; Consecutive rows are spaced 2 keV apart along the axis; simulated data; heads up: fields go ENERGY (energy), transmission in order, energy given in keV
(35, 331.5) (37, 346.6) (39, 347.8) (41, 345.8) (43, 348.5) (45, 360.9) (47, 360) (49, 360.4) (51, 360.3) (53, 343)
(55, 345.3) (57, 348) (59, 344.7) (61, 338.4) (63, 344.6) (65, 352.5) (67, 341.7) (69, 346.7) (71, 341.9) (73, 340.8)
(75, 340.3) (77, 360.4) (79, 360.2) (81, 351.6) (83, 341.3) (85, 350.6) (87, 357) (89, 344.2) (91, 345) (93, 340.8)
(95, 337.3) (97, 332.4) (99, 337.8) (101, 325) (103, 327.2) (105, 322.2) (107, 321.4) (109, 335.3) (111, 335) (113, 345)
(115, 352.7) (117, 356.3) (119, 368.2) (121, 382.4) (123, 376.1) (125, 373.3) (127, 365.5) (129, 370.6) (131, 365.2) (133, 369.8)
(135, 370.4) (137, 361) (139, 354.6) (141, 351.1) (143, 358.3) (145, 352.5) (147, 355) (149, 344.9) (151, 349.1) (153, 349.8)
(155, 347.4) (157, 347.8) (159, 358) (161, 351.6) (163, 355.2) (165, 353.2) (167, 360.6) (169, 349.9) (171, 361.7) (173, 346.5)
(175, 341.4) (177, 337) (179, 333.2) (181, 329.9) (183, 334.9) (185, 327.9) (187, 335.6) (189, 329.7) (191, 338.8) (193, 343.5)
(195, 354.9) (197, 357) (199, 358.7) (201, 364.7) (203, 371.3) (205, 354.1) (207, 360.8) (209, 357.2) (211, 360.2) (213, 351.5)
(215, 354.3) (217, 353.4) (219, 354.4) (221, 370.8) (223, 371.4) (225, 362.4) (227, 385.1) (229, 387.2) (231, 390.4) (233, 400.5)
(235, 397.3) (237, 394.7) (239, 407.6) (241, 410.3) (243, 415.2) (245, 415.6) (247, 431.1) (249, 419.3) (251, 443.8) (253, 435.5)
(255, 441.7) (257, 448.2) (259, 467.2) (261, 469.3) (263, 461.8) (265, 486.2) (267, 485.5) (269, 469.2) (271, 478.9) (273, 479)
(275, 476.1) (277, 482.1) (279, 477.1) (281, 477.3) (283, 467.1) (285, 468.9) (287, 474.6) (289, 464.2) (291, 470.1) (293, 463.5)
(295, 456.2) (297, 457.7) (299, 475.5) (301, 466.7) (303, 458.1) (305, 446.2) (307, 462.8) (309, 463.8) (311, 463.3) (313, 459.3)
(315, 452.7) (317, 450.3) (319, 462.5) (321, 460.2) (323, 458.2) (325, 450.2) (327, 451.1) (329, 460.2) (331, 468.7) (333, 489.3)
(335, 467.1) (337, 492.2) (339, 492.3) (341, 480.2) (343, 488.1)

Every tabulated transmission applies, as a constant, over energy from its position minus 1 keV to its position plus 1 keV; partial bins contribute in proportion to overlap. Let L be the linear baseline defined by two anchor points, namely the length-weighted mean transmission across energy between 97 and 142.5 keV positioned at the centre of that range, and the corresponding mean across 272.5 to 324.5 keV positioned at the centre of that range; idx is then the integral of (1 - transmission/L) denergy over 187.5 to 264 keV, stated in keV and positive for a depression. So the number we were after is 5.7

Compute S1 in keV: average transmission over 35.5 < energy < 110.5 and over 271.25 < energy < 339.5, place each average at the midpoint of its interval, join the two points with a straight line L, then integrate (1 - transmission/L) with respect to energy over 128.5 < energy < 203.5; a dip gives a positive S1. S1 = 8.0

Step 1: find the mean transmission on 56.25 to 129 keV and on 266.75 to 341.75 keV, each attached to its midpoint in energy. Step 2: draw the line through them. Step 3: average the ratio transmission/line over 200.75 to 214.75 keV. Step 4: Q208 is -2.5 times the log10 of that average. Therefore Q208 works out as 0.15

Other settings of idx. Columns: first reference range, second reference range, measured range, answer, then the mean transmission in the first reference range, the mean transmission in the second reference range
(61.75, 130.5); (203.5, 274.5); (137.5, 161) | 1.22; 348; 411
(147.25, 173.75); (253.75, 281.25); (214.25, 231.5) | 2.13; 352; 471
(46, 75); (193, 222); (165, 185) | 0.69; 347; 358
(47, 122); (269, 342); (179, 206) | 3.96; 346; 467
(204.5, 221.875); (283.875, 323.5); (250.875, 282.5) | -3.69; 357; 462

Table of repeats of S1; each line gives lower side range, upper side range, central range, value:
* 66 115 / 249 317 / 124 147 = 0.4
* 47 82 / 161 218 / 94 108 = 0.8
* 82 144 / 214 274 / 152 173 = 1.3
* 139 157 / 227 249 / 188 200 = 1.0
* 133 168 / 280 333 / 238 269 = -1.3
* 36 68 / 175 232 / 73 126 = 0.6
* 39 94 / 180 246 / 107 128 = -0.1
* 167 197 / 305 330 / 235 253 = -1.0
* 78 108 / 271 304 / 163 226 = 8.7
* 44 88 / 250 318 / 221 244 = 2.4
